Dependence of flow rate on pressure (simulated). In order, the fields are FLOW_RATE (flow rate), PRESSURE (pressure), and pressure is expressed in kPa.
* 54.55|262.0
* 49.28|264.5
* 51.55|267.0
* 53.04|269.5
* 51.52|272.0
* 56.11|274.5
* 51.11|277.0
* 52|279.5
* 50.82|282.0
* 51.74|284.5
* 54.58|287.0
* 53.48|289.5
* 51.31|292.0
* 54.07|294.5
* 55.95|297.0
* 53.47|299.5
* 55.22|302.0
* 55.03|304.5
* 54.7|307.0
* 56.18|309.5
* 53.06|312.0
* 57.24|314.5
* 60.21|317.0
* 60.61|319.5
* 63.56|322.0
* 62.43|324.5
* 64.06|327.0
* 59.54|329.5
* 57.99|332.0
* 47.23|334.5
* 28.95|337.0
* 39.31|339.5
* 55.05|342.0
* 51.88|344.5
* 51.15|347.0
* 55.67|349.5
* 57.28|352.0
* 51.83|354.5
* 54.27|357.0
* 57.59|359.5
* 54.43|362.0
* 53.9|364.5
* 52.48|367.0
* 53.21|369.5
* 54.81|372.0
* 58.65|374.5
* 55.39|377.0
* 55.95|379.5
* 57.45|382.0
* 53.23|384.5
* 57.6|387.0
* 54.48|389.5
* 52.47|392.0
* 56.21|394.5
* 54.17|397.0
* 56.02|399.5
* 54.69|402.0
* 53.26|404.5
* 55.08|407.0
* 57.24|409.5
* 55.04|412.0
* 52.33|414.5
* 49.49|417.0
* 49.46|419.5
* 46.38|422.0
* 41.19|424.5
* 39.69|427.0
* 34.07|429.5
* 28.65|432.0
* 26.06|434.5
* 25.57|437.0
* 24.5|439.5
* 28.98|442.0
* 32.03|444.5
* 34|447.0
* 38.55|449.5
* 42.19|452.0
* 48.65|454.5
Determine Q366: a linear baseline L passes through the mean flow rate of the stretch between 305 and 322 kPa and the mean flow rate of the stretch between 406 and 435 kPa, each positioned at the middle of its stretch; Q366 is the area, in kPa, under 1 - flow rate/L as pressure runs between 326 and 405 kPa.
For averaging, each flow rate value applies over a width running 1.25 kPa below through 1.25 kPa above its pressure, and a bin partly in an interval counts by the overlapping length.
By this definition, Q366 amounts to -4.0 kPa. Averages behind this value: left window 57.4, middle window 53.7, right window 44.9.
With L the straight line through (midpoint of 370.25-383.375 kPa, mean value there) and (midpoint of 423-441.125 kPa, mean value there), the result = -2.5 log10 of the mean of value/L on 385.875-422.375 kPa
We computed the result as -0.22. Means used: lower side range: 56.3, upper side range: 31.5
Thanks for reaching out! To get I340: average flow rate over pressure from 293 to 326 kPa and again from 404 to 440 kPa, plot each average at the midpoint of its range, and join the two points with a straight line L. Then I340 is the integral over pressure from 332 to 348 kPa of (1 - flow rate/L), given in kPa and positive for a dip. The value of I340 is 2.0 kPa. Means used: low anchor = 57.1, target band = 46.5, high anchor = 42.7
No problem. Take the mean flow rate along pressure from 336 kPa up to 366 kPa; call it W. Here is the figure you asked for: 51.1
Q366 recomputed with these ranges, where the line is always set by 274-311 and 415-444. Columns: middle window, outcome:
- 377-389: -3.93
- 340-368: -4.89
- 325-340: -0.62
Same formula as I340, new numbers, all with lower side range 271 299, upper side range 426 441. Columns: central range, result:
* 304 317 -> -1.8 kPa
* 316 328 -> -3.8 kPa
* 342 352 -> -2.4 kPa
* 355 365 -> -3.3 kPa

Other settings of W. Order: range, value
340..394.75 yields 54.5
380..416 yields 54.9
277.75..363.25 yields 54.2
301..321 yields 56.6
